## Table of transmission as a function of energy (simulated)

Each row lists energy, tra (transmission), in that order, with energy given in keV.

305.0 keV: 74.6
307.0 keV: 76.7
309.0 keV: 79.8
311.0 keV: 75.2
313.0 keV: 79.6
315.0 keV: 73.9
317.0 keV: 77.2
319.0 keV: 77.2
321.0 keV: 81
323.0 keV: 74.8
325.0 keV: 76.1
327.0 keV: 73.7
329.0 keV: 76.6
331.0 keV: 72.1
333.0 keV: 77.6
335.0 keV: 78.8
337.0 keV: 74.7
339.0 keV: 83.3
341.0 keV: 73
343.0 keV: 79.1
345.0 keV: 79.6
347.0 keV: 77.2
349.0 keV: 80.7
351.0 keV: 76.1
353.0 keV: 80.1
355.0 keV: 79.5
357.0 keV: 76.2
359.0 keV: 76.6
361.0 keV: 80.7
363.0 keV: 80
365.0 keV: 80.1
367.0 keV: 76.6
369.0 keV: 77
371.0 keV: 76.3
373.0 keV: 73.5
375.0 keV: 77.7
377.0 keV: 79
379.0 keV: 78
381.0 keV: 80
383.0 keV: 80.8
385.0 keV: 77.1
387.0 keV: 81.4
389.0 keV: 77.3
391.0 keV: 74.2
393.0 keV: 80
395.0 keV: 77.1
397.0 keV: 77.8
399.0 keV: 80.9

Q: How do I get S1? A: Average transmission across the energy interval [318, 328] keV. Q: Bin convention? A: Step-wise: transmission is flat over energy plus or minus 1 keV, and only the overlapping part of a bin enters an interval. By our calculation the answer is 76.6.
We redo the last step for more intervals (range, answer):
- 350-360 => 77.7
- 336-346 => 77.9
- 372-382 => 77.6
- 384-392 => 77.5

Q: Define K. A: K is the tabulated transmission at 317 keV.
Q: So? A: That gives 77.2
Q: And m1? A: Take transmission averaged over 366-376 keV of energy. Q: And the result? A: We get 76.2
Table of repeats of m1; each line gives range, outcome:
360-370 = 78.9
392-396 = 78.5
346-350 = 79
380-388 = 79.8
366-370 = 76.8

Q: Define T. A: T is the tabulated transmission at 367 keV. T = 76.6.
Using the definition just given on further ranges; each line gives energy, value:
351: 76.1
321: 81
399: 80.9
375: 77.7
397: 77.8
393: 80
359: 76.6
